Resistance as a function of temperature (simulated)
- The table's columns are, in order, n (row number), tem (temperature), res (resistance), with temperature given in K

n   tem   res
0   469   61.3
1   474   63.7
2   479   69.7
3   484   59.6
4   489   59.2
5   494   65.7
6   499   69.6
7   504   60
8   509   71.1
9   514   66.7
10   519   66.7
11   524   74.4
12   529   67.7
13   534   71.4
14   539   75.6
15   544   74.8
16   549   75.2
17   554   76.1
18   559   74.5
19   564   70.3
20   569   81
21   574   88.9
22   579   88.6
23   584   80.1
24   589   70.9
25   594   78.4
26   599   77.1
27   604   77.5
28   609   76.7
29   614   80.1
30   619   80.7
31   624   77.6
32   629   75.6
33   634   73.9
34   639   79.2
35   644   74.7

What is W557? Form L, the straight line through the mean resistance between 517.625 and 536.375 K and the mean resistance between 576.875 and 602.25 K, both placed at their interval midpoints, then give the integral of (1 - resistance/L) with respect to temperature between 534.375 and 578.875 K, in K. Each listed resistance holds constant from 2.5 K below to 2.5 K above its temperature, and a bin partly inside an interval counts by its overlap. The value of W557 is -1.8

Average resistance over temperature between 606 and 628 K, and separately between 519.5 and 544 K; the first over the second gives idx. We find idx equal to 1.09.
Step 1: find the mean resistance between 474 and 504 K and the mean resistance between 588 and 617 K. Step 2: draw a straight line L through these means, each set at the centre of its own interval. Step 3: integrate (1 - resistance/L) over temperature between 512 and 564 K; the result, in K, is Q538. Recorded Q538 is -1.8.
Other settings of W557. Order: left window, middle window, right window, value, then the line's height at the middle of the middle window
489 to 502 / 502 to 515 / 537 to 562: 0.38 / 68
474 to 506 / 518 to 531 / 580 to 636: -0.40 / 67.9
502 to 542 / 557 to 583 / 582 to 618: -2.24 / 74.3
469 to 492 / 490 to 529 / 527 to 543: 0.20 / 67.7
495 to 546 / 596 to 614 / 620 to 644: -0.63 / 74.9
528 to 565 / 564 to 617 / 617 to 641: -2.78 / 75.5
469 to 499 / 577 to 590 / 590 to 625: -0.92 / 75.3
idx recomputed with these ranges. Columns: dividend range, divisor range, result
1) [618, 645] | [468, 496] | 1.22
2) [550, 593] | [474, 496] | 1.24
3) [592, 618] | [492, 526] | 1.15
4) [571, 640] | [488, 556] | 1.13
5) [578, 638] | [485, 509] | 1.21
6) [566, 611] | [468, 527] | 1.21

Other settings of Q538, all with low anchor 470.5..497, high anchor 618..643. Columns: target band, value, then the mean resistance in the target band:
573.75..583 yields -1.9 K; 87.3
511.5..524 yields -0.3 K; 68.2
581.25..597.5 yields -0.8 K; 76.7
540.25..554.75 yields -1.2 K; 75.3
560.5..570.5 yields -0.5 K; 75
